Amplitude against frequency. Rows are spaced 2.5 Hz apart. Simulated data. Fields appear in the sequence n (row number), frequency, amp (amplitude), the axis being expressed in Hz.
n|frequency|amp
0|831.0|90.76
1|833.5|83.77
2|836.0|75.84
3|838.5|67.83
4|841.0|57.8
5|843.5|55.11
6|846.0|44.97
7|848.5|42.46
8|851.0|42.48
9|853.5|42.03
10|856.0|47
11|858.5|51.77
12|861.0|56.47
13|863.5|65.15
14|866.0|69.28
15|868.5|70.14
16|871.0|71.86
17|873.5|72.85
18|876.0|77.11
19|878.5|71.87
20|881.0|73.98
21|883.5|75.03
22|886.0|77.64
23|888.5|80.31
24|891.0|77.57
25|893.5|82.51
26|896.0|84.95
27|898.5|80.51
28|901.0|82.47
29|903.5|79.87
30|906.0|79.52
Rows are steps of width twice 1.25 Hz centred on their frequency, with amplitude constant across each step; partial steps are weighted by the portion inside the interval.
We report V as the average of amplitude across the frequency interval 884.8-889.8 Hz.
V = 79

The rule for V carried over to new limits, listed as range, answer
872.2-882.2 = 73.9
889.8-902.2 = 81.6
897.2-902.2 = 81.5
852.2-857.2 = 44.5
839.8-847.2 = 52.6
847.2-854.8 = 42.4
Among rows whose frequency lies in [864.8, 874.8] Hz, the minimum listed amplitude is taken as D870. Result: 69.28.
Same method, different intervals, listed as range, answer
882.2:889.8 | 75.03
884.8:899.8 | 77.57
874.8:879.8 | 71.87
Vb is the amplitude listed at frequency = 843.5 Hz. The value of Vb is 55.11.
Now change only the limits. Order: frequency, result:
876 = 77.11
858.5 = 51.77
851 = 42.48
